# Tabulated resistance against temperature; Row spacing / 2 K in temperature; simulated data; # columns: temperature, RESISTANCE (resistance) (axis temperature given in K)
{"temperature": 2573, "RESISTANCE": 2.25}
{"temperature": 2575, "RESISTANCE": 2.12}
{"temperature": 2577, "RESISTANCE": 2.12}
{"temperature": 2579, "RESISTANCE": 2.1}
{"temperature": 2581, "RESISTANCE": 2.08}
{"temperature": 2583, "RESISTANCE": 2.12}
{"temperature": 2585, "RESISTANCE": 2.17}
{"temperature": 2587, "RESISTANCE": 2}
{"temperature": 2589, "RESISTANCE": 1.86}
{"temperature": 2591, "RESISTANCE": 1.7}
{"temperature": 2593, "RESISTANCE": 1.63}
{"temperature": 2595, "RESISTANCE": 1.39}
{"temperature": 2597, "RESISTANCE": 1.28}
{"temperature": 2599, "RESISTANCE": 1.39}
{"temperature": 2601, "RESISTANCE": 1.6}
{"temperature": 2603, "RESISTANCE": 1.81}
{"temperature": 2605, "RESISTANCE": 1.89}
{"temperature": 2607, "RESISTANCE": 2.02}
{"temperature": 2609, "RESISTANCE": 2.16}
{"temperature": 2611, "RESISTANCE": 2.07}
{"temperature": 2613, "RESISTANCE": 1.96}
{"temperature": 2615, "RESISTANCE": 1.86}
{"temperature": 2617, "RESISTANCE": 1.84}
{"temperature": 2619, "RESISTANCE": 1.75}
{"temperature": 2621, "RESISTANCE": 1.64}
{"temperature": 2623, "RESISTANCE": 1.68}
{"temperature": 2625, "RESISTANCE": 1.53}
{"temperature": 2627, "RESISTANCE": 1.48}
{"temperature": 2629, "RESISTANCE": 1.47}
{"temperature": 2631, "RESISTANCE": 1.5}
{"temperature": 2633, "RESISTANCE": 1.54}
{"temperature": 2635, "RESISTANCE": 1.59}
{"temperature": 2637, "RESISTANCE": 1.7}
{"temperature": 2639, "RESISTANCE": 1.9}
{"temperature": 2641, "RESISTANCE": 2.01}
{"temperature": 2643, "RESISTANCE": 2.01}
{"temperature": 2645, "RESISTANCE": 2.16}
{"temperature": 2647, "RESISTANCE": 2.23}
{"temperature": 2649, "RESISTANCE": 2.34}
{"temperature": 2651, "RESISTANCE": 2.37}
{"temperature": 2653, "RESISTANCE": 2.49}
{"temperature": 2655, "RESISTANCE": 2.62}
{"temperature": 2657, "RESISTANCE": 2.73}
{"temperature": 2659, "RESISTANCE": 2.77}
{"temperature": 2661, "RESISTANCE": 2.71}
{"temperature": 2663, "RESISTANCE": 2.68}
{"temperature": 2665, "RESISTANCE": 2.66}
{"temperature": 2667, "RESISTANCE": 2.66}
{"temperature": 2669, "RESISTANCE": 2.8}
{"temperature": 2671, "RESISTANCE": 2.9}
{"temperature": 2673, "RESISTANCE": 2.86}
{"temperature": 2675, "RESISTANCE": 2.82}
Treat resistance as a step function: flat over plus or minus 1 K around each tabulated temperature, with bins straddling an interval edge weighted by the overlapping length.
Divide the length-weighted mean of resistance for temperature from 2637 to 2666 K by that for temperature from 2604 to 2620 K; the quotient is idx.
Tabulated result 1.23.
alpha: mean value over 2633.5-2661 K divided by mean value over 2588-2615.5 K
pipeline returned 1.27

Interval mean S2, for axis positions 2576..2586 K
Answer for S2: 2.12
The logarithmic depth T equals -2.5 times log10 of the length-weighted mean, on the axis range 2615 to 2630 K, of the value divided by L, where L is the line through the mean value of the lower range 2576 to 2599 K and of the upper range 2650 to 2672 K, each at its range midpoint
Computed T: 0.33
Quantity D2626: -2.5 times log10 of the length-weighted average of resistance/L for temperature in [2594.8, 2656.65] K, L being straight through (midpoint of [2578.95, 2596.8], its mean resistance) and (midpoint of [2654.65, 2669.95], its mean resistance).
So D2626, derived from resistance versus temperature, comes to 0.23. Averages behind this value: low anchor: 1.86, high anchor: 2.71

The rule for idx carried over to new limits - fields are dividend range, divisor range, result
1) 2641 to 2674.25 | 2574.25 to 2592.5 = 1.26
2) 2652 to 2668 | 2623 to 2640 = 1.67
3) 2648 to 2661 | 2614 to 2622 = 1.45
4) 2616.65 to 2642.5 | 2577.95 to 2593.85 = 0.85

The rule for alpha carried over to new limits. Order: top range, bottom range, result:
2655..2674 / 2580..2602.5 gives 1.57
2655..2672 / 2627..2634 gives 1.82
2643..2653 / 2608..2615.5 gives 1.12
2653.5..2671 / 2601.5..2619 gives 1.40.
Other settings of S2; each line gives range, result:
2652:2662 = 2.66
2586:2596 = 1.72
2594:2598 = 1.33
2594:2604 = 1.49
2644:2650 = 2.24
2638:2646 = 2.02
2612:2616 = 1.91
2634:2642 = 1.8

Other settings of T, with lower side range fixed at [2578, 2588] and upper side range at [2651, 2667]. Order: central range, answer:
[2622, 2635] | 0.49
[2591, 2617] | 0.27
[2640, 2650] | 0.18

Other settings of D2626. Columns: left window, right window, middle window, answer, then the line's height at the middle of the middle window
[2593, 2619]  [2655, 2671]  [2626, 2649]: 0.27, 2.29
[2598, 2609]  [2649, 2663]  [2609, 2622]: 0.05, 1.97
